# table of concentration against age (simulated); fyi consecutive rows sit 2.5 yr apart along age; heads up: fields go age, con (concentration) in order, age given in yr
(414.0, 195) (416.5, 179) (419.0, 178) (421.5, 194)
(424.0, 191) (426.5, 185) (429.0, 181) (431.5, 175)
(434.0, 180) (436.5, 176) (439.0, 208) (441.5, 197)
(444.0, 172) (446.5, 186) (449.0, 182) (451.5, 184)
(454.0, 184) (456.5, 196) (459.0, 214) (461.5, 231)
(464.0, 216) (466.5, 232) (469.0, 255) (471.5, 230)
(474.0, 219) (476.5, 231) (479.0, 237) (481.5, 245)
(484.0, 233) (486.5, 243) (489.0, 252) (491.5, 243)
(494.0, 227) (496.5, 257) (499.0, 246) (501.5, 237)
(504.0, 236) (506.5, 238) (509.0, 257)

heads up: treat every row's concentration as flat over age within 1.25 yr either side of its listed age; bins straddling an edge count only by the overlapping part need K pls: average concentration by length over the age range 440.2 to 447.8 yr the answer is 185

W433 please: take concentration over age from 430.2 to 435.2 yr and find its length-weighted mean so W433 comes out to 178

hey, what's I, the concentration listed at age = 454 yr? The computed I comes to 184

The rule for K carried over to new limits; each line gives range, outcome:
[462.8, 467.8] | 224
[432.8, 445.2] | 187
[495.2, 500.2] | 251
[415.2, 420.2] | 179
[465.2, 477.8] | 233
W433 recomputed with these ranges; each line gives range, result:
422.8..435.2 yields 182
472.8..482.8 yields 233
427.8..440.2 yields 184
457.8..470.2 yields 230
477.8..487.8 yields 240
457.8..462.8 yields 223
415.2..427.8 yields 185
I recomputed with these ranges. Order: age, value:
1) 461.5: 231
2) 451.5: 184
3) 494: 227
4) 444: 172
